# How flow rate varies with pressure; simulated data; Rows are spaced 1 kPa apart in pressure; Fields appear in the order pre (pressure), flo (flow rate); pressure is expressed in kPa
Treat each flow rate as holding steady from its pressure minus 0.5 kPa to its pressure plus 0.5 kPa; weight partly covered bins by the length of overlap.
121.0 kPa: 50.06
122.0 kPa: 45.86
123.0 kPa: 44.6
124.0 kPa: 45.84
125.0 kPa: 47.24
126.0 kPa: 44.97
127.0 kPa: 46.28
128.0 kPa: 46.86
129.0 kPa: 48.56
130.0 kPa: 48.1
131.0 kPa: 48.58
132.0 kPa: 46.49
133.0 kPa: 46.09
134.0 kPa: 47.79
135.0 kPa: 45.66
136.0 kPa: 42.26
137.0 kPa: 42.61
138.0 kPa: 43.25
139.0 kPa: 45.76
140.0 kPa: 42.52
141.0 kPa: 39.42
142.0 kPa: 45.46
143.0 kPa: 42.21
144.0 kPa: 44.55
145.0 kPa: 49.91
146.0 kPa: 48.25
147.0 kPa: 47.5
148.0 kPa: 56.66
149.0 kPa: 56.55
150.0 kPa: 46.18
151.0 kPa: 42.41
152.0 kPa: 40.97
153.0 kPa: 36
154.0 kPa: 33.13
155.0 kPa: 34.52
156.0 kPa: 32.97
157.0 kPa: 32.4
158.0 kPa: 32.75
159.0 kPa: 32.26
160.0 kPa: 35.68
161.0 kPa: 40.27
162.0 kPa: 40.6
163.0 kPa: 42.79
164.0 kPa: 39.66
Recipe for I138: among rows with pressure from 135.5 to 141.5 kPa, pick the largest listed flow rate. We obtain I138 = 45.76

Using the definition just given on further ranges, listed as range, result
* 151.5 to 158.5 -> 40.97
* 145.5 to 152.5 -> 56.66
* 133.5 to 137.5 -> 47.79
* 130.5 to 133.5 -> 48.58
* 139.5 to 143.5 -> 45.46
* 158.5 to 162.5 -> 40.6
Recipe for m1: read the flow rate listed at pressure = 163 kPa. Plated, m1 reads 42.79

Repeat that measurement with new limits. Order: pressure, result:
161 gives 40.27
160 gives 35.68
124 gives 45.84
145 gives 49.91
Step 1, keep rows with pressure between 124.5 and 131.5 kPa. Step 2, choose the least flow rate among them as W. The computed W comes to 44.97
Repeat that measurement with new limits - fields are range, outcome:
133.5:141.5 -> 39.42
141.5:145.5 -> 42.21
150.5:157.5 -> 32.4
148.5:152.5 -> 40.97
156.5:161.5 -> 32.26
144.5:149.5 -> 47.5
